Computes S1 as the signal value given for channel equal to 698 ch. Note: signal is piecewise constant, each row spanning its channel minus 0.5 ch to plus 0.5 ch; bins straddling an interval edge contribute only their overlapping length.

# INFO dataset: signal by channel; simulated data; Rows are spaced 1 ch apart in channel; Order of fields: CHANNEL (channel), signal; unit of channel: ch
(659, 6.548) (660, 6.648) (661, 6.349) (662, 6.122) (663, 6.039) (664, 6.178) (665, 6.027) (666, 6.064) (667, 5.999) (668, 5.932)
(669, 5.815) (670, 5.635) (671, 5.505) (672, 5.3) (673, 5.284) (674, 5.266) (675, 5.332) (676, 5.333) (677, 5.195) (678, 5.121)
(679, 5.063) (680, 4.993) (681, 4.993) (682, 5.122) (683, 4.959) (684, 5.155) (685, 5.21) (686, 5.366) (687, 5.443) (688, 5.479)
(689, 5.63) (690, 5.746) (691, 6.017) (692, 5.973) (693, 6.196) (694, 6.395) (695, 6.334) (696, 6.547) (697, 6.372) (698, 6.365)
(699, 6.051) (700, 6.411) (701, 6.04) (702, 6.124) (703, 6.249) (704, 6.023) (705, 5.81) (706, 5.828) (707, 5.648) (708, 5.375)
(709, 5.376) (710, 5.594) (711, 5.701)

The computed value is 6.365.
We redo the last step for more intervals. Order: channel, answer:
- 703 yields 6.249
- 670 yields 5.635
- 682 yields 5.122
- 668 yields 5.932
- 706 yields 5.828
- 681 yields 4.993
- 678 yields 5.121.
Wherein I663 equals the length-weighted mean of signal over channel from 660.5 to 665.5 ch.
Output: 6.14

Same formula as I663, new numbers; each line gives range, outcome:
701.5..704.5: 6.13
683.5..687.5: 5.29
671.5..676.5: 5.3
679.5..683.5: 5.02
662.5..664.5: 6.11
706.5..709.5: 5.47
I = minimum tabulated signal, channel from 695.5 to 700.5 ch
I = 6.051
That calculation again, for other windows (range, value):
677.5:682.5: 4.993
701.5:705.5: 5.81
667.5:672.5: 5.3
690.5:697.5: 5.973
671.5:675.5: 5.266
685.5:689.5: 5.366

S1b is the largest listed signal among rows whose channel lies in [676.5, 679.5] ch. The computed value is 5.195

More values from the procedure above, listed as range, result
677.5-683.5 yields 5.122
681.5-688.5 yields 5.479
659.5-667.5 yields 6.648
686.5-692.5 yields 6.017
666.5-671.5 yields 5.999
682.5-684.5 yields 5.155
